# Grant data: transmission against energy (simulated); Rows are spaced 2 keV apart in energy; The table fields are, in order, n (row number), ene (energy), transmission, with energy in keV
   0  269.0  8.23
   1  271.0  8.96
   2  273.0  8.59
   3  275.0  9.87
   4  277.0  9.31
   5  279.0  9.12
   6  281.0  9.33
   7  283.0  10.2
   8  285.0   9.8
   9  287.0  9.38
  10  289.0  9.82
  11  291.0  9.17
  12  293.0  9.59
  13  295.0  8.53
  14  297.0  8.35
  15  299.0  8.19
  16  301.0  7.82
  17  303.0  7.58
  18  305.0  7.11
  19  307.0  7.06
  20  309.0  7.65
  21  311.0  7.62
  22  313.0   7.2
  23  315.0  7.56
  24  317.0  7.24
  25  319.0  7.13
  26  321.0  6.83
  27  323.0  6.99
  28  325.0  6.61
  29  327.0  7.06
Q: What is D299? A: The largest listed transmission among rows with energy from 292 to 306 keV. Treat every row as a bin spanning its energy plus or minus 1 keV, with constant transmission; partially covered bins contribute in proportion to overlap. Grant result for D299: 9.59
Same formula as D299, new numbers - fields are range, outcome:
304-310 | 7.65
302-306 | 7.58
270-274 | 8.96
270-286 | 10.2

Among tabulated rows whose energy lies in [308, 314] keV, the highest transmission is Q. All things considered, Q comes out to 7.65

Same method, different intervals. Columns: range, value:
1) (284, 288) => 9.8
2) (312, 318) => 7.56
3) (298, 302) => 8.19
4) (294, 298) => 8.53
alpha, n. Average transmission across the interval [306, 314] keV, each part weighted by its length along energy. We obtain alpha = 7.38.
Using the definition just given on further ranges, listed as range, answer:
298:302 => 8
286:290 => 9.6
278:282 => 9.22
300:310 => 7.44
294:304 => 8.09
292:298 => 8.82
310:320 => 7.35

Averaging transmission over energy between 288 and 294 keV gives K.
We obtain 9.53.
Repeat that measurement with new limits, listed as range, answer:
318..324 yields 6.98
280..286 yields 9.78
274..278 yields 9.59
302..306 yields 7.35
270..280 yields 9.17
